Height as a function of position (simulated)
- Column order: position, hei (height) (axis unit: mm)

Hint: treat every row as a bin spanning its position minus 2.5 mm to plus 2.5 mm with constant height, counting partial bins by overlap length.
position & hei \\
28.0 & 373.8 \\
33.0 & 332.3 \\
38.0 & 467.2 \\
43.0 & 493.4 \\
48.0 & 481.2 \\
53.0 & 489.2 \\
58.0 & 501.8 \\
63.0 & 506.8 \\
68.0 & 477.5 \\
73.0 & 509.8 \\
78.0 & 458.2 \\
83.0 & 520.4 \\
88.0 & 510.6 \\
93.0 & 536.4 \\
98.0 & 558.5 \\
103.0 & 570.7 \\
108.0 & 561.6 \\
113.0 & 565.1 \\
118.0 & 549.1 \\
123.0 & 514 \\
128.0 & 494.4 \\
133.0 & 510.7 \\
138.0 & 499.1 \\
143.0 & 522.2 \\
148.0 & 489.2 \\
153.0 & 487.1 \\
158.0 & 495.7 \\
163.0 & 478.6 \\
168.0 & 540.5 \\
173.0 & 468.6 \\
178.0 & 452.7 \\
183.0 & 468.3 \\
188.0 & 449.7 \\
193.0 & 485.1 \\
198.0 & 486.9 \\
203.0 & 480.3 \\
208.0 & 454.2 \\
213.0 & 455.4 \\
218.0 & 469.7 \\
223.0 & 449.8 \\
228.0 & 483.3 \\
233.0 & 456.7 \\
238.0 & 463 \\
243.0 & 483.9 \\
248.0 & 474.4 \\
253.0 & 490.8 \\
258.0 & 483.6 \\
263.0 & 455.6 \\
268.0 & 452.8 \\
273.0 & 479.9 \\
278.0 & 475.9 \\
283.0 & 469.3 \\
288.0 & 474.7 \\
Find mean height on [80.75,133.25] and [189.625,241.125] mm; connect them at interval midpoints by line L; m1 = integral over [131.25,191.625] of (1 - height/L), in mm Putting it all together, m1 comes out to 1.7 mm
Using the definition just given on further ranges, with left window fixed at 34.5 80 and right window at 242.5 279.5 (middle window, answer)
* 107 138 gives -3.1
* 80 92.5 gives -0.9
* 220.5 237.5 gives 0.4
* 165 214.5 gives 0.3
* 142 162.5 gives -0.7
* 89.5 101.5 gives -1.6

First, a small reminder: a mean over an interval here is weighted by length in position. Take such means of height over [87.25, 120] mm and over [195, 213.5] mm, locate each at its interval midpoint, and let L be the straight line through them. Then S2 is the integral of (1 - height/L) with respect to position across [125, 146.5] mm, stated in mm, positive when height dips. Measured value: 0.8 mm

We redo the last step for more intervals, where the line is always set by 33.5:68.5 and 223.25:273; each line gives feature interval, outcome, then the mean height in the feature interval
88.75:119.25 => -4.9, 555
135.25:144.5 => -0.7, 509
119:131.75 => -0.9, 510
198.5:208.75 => 0.0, 473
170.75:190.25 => 0.6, 460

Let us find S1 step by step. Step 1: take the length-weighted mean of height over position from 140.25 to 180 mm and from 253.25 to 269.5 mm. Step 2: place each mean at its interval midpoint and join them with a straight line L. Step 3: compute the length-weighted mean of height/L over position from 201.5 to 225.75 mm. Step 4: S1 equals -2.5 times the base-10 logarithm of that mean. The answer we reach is 0.042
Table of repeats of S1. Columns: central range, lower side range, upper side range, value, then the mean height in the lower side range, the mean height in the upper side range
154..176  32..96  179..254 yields -0.042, 488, 469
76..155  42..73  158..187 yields -0.076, 493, 481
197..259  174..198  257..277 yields -0.009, 467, 467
